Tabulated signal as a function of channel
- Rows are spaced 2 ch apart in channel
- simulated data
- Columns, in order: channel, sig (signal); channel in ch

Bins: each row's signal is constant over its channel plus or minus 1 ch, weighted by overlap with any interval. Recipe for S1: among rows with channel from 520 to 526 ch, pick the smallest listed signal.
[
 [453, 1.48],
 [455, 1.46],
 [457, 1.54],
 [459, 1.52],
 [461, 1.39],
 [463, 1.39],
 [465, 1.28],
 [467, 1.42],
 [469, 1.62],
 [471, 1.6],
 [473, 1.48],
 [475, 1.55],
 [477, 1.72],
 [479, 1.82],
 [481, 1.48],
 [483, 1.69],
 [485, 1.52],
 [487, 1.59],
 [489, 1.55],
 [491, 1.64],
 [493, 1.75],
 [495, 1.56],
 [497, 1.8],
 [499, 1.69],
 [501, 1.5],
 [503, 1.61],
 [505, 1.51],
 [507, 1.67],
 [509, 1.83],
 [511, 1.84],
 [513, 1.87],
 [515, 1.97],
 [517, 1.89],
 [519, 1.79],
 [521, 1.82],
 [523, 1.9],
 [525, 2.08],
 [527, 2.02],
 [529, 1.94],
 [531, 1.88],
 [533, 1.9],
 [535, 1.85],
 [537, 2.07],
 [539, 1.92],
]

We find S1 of 1.82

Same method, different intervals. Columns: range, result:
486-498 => 1.55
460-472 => 1.28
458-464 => 1.39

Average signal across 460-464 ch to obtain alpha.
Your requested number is 1.39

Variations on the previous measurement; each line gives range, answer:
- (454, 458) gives 1.5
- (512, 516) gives 1.92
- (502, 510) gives 1.66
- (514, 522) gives 1.87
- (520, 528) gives 1.95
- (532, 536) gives 1.88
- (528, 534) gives 1.91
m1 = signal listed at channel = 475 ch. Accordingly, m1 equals 1.55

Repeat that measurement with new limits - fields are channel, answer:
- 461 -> 1.39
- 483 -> 1.69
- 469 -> 1.62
